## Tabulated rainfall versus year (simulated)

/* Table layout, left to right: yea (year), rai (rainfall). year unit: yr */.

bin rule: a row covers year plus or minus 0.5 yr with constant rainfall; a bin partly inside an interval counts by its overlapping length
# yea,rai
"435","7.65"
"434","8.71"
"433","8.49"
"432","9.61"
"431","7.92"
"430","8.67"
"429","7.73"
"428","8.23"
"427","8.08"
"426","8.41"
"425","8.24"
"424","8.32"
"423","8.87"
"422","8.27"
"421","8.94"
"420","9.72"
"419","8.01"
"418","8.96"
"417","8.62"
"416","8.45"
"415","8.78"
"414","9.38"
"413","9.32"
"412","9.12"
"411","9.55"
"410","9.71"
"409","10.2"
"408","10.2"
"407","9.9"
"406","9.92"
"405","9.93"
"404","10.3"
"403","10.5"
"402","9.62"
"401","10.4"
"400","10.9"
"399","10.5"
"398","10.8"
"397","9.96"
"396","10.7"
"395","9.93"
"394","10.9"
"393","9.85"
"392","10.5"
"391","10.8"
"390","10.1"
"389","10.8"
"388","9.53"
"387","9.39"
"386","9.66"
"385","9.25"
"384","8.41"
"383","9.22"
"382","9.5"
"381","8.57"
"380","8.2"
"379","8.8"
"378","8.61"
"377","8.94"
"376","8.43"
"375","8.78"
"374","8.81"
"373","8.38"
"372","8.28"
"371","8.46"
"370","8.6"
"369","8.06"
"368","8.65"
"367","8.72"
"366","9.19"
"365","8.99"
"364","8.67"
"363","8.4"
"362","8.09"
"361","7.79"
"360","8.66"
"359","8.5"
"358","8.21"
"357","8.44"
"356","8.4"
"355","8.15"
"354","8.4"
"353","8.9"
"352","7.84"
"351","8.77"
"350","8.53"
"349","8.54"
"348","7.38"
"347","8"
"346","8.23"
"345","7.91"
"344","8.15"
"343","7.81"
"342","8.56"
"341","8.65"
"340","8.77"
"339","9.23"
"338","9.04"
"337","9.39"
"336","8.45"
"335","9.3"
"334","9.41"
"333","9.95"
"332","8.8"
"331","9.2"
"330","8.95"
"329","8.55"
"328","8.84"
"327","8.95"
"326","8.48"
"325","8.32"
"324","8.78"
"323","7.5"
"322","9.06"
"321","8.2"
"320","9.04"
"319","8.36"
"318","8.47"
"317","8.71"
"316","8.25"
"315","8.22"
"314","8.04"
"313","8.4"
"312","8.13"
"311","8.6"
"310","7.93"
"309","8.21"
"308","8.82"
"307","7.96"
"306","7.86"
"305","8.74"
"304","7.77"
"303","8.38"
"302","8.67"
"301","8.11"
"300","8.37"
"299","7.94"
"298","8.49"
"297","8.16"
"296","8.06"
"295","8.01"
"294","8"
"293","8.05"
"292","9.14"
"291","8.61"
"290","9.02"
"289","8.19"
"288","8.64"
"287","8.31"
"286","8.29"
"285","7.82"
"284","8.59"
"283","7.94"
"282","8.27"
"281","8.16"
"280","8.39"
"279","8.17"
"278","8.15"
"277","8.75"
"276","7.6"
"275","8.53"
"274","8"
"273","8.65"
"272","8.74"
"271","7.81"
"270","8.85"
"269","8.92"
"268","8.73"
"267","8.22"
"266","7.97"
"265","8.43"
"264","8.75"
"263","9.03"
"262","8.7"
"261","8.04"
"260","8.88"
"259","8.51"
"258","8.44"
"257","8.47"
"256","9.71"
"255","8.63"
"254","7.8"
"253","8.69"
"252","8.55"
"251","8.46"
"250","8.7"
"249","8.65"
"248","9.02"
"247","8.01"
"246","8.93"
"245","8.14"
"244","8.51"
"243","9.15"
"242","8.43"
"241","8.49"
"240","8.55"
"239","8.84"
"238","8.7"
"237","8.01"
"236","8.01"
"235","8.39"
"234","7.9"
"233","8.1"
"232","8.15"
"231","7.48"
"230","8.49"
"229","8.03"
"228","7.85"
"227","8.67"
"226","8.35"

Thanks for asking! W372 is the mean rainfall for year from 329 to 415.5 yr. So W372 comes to 9.11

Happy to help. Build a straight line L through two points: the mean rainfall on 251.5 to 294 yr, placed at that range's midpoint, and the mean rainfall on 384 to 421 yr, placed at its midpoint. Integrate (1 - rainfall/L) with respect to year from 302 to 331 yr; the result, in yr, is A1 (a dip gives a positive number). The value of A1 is 1.56 yr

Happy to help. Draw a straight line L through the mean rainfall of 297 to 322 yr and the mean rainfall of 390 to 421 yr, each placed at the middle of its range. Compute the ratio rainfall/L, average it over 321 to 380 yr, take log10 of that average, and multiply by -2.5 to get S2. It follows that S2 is 0.05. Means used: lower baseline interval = 8.33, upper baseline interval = 9.84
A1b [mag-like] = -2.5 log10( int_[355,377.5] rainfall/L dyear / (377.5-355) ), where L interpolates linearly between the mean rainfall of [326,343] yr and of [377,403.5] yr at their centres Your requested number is 0.11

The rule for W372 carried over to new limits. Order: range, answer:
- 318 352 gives 8.63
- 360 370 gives 8.52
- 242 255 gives 8.55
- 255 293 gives 8.47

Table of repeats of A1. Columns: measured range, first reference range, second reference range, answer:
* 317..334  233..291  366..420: 0.37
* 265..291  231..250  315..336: 0.63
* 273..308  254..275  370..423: 1.81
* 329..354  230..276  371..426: 1.10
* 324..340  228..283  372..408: 0.27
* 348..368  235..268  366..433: 1.31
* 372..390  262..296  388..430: 0.51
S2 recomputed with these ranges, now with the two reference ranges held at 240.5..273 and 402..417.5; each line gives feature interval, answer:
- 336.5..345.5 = 0.064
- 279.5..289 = 0.063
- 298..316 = 0.083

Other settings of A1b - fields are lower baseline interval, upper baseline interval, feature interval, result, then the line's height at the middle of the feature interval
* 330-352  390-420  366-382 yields 0.08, 9.27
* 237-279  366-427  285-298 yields 0.05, 8.72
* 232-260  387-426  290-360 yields 0.08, 9.08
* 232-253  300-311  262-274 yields -0.02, 8.39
